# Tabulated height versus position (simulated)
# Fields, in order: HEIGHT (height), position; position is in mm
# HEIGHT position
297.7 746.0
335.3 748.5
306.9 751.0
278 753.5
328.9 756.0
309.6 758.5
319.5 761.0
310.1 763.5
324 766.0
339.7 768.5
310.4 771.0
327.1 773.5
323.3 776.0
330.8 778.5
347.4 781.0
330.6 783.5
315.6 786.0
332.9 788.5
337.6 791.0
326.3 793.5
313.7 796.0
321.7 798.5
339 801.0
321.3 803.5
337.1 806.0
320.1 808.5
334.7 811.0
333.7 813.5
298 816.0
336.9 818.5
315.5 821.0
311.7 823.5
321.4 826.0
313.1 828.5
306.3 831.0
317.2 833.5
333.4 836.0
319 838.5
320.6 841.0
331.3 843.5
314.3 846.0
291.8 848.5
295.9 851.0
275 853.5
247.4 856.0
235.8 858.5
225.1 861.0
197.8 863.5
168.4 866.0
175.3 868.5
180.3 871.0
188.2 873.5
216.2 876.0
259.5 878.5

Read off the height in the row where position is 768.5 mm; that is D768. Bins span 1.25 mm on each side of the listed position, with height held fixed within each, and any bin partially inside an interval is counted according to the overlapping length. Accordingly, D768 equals 339.7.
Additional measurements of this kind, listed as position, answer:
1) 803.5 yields 321.3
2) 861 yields 225.1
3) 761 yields 319.5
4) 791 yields 337.6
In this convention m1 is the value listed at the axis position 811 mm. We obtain 334.7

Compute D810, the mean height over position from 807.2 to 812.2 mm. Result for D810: 327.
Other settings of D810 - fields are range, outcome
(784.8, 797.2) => 325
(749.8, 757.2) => 304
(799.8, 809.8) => 329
